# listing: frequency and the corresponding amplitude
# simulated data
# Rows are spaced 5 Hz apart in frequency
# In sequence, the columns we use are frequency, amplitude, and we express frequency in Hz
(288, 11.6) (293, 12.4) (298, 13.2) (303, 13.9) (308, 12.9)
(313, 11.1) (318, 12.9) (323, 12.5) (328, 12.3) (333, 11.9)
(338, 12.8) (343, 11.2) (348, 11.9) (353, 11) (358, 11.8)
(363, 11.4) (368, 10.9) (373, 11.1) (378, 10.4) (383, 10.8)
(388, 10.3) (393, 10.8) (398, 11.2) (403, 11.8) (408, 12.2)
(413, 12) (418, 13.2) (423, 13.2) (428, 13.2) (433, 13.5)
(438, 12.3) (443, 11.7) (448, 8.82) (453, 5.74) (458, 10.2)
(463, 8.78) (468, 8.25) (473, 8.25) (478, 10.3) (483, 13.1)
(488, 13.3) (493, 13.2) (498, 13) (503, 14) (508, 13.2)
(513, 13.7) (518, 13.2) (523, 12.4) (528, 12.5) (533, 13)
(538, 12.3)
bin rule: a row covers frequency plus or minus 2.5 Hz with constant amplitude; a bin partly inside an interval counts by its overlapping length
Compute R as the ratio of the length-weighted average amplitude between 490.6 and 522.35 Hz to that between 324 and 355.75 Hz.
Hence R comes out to 1.1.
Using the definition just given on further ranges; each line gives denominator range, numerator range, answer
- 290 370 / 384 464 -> 0.92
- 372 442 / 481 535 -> 1.11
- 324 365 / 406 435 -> 1.09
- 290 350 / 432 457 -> 0.82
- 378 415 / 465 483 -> 0.85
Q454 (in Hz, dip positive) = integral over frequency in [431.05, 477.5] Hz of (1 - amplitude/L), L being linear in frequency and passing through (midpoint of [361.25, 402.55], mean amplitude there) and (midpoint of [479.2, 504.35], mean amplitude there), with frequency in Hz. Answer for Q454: 9.9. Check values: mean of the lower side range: 10.9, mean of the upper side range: 13.1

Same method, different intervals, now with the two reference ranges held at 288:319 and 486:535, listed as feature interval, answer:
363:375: 1.6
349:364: 1.5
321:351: 1.5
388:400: 1.9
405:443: 0.6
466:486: 4.5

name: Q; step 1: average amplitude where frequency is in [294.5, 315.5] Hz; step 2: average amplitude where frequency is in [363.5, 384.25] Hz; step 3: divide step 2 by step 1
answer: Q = 0.9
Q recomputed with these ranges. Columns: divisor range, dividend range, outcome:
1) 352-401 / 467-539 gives 1.12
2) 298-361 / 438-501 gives 0.86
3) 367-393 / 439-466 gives 0.86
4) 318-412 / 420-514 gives 0.99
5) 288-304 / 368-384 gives 0.84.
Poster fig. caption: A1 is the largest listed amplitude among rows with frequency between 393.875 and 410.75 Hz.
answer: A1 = 12.2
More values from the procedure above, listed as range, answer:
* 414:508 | 14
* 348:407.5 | 11.9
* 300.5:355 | 13.9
